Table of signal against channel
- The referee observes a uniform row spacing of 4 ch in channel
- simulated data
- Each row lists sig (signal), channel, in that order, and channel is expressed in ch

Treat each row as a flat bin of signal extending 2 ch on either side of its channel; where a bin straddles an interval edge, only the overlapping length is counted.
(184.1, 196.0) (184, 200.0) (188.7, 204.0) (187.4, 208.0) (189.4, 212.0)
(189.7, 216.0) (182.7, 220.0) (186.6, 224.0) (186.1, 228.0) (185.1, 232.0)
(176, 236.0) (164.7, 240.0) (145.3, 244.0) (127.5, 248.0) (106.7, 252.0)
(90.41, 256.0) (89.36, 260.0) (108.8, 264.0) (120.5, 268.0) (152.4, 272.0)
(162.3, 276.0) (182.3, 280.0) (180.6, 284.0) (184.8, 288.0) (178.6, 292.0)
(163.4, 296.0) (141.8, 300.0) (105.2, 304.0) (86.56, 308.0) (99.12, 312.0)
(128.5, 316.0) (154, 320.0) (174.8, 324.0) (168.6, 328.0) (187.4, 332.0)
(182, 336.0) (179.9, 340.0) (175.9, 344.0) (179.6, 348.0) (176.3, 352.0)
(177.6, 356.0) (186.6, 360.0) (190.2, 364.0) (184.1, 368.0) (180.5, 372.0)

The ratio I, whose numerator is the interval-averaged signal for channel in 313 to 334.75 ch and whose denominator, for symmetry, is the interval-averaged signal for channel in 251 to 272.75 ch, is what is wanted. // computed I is 1.47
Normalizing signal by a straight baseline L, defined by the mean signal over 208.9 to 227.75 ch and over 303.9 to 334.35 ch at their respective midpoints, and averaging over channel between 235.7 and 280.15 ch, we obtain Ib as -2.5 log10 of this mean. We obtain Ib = 0.265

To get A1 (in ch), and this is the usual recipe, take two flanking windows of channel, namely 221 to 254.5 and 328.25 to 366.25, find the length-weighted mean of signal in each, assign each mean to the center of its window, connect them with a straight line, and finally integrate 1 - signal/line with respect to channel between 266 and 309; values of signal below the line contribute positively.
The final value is 4.3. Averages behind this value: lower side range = 159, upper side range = 181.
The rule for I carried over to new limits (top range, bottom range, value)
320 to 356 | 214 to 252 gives 1.05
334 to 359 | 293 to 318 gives 1.45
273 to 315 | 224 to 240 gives 0.82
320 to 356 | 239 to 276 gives 1.43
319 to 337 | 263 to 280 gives 1.22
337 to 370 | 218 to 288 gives 1.20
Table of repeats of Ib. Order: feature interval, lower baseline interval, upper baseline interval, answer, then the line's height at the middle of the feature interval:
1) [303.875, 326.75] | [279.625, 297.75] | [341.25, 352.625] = 0.36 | 178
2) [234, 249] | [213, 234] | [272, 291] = 0.18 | 183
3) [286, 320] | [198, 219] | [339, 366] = 0.32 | 183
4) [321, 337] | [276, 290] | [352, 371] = 0.03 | 182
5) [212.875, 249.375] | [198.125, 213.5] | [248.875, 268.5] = -0.18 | 147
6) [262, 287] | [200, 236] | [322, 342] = 0.19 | 182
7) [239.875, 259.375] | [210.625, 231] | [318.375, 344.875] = 0.46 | 184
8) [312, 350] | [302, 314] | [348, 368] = -0.22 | 136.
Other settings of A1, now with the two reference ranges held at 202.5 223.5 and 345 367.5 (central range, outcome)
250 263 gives 6.2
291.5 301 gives 1.2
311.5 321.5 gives 2.9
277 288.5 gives 0.3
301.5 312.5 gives 5.1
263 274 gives 3.3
